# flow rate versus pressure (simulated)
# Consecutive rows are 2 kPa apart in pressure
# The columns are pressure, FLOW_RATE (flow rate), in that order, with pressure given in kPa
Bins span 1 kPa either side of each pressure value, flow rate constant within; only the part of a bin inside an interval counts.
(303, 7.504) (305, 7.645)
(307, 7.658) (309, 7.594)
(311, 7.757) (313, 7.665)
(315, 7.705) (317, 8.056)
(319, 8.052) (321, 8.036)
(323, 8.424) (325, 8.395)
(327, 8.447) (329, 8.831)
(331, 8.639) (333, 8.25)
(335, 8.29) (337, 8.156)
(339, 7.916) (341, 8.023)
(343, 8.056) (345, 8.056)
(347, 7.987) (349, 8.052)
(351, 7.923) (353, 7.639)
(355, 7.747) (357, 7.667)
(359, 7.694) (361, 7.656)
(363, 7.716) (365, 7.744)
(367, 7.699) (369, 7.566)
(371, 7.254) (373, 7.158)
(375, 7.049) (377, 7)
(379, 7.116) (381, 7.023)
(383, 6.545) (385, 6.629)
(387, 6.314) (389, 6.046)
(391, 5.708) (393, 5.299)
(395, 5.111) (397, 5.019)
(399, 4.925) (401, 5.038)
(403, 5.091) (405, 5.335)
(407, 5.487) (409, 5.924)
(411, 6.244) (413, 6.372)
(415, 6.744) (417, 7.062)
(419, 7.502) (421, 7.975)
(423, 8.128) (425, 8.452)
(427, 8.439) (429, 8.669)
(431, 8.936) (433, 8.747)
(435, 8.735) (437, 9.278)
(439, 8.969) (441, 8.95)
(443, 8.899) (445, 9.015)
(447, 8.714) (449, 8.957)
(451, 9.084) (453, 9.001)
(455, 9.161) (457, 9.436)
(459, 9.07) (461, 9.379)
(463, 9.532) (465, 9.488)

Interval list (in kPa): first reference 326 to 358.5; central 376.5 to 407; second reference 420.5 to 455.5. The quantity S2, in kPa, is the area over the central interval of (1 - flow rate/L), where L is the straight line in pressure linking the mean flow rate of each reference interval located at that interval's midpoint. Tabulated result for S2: 9.38 kPa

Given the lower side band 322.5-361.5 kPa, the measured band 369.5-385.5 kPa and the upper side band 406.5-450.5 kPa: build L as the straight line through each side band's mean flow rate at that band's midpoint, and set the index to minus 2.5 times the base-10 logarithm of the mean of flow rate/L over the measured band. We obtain 0.16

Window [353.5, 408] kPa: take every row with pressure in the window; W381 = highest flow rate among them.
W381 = 7.747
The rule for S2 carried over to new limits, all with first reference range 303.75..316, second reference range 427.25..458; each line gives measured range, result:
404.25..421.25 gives 4.3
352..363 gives 0.6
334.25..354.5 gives 0.0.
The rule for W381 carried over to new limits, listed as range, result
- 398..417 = 7.062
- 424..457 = 9.436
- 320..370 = 8.831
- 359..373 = 7.744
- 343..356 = 8.056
